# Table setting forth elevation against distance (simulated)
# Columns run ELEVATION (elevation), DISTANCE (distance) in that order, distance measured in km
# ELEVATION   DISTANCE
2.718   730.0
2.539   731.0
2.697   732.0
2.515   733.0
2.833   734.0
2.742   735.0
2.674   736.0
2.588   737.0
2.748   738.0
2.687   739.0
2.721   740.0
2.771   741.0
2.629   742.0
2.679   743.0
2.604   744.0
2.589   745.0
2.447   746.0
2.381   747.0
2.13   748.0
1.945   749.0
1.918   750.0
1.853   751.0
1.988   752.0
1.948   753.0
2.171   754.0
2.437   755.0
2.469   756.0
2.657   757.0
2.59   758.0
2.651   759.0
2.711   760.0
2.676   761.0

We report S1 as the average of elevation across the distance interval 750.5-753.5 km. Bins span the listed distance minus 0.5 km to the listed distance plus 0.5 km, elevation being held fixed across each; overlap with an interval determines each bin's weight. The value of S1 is 1.93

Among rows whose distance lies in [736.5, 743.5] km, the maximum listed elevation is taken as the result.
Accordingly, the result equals 2.771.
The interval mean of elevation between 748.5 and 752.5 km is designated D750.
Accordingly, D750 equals 1.93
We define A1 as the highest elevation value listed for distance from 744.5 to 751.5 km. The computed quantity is 2.589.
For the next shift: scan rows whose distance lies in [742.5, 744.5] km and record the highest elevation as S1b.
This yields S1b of 2.679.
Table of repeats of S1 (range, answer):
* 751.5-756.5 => 2.2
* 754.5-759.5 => 2.56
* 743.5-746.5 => 2.55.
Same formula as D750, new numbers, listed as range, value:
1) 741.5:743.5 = 2.65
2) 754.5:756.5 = 2.45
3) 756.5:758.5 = 2.62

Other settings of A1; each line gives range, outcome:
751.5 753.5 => 1.988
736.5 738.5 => 2.748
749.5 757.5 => 2.657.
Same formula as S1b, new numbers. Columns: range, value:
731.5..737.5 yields 2.833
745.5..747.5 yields 2.447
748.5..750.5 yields 1.945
